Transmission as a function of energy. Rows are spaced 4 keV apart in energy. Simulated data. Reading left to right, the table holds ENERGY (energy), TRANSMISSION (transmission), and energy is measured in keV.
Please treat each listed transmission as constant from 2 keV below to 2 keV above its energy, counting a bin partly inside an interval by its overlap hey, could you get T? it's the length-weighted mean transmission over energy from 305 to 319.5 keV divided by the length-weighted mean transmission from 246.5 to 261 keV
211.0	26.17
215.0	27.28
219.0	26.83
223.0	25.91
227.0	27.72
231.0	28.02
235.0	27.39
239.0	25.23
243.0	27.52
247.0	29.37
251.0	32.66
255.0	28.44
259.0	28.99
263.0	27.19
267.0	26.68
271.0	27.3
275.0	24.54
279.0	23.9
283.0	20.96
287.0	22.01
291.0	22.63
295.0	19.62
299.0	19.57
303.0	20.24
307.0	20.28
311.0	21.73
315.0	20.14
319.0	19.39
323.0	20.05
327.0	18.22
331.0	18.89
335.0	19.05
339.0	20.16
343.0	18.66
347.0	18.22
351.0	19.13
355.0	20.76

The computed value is 0.68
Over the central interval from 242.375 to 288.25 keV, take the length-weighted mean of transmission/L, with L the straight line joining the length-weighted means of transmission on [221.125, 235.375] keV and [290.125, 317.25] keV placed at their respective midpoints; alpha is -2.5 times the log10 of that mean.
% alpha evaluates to -0.11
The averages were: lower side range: 27.3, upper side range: 20.5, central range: 26.7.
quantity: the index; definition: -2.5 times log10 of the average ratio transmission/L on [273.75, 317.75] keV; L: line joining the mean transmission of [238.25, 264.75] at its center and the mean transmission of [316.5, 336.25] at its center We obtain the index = 0.08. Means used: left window 28.7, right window 19.1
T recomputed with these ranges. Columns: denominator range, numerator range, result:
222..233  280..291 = 0.80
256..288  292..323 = 0.80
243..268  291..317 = 0.71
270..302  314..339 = 0.86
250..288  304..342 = 0.75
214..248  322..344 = 0.70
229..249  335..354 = 0.70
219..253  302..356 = 0.70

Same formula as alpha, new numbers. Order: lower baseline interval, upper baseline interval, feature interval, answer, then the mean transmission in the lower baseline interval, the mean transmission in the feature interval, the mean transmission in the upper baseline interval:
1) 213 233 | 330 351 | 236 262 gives -0.13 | 27.2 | 28.6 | 19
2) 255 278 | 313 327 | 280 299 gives 0.12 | 26.9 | 21.3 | 19.6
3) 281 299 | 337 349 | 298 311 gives 0.01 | 21.1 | 20.3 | 19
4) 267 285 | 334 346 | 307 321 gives 0.05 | 24.5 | 20.4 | 19.2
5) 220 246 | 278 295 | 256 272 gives -0.15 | 27.1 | 27.6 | 22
